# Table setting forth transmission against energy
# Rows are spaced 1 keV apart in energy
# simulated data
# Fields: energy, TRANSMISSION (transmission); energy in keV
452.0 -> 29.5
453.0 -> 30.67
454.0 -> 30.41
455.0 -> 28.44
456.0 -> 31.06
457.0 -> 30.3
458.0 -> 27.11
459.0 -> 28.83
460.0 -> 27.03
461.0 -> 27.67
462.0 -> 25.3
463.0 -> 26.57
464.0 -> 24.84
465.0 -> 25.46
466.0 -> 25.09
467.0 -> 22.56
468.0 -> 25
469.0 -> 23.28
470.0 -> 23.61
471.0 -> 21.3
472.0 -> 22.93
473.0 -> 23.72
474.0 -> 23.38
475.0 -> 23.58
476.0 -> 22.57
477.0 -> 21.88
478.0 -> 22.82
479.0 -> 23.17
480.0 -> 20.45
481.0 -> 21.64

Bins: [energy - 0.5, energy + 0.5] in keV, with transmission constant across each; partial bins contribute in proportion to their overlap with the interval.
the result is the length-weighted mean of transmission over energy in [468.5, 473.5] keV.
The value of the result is 23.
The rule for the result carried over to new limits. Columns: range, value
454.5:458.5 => 29.2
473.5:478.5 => 22.8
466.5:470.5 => 23.6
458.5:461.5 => 27.8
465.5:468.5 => 24.2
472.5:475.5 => 23.6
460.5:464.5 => 26.1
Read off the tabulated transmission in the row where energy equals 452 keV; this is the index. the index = 29.5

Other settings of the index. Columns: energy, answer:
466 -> 25.09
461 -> 27.67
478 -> 22.82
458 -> 27.11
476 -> 22.57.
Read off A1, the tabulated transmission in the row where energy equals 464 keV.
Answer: 24.84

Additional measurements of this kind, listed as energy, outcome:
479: 23.17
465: 25.46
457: 30.3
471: 21.3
